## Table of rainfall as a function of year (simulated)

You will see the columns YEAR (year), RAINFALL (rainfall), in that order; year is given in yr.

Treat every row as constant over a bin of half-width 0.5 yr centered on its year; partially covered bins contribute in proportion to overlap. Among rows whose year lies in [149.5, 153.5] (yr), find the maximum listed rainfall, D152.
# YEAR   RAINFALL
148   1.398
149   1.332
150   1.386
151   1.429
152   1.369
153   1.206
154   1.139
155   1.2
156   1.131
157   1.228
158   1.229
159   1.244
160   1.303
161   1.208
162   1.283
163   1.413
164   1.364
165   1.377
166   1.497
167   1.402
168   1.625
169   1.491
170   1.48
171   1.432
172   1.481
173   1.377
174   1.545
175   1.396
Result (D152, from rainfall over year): 1.429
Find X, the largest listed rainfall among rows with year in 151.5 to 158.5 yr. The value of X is 1.369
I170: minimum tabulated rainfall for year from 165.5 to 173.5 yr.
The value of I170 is 1.377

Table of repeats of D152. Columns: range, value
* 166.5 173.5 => 1.625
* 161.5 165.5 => 1.413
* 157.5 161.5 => 1.303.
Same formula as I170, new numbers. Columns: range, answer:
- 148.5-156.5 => 1.131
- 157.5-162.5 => 1.208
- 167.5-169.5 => 1.491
